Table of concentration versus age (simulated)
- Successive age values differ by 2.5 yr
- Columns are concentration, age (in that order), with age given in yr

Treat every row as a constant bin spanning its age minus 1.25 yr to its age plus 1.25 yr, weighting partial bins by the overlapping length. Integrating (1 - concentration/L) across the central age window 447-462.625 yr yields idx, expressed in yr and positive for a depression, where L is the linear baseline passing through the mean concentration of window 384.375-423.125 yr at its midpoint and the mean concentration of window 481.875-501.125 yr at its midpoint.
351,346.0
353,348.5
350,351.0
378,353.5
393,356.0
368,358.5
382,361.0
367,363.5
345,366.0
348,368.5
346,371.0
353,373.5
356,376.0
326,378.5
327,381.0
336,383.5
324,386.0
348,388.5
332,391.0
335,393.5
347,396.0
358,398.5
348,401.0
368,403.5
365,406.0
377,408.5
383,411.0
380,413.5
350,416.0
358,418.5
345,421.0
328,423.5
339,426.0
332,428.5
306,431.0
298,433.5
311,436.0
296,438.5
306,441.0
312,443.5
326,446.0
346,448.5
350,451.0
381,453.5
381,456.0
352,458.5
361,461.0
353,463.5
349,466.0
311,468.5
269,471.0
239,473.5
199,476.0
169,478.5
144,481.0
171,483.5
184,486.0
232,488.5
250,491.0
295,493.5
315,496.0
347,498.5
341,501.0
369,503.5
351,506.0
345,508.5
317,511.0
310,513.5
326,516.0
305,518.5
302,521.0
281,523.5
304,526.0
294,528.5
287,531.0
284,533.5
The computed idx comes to -3.2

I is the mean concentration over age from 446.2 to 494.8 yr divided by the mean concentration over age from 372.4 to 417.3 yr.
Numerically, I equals 0.8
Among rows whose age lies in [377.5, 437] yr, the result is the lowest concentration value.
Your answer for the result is 298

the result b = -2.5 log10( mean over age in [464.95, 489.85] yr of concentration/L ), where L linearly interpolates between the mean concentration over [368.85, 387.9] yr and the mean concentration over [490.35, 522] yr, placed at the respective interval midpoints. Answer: 0.40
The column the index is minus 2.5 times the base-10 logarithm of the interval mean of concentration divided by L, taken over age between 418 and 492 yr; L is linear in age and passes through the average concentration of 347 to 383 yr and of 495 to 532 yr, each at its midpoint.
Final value 0.13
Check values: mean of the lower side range 356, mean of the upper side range 320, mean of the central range 296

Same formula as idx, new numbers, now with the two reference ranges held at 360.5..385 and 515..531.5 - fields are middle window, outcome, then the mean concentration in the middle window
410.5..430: -1.0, 350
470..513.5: 5.8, 268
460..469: -0.8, 346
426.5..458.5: -0.5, 330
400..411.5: -1.0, 368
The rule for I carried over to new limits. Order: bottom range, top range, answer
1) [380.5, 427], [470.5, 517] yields 0.78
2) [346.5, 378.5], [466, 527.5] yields 0.78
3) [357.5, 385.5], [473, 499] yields 0.65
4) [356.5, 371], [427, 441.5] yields 0.85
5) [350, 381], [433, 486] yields 0.82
